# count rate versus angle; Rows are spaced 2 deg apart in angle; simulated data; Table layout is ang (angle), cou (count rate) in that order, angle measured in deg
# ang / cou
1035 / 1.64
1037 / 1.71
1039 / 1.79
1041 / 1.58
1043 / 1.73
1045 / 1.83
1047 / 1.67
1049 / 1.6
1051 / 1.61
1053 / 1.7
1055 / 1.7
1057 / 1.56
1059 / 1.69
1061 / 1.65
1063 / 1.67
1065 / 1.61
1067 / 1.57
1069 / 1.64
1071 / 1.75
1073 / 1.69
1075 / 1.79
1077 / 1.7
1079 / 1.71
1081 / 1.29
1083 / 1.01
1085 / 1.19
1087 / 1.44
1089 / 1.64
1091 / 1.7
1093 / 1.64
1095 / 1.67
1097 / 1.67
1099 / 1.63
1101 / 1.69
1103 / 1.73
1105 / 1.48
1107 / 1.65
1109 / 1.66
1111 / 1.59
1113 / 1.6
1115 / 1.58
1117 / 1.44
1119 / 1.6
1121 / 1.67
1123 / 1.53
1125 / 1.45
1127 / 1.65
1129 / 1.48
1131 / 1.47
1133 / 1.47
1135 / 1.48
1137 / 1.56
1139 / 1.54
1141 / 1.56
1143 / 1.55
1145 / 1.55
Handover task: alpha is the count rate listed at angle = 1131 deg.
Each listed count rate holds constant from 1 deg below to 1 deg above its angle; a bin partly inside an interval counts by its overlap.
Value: 1.47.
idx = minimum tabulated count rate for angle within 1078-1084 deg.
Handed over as 1.01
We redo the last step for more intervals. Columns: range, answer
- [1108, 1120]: 1.44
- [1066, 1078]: 1.57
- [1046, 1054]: 1.6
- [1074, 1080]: 1.7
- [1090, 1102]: 1.63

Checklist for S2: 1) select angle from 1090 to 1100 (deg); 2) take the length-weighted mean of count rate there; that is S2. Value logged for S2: 1.66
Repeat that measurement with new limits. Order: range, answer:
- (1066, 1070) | 1.6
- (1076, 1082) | 1.57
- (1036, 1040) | 1.75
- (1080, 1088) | 1.23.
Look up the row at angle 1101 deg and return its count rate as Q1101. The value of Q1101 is 1.69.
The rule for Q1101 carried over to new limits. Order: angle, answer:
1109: 1.66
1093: 1.64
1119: 1.6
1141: 1.56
